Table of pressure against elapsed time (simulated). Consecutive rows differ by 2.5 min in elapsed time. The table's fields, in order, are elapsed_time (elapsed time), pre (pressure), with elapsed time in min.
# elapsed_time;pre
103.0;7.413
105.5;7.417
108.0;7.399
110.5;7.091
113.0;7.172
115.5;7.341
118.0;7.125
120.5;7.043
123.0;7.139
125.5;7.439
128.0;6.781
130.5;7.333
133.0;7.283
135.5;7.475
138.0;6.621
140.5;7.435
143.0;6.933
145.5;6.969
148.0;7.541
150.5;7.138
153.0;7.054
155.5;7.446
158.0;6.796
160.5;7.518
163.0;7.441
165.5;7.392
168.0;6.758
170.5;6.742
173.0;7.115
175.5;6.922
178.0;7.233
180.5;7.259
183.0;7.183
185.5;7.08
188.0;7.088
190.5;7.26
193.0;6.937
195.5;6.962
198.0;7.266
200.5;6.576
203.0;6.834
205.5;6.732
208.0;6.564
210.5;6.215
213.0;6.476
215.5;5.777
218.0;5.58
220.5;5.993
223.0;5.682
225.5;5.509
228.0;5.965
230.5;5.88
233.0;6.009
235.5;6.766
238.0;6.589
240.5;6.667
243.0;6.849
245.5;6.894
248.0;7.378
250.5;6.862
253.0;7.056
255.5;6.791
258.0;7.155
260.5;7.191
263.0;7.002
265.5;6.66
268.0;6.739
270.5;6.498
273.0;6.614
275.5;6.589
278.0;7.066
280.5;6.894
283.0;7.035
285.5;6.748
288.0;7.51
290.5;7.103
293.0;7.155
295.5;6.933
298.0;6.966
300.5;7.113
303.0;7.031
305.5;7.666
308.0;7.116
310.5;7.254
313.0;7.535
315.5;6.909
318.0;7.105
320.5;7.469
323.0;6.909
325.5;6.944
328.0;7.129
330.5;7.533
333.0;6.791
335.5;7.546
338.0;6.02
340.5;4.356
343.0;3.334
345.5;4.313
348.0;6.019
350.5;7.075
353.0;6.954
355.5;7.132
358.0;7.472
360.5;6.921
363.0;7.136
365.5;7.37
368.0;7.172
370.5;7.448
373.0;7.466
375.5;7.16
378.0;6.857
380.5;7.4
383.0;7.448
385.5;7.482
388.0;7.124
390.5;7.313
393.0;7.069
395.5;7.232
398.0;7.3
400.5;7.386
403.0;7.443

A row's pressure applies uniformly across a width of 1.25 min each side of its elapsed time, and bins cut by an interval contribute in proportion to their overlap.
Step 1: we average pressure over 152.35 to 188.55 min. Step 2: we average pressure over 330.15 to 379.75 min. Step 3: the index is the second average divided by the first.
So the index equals 0.92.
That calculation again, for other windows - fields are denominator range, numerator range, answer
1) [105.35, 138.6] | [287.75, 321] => 1.00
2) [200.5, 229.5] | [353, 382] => 1.18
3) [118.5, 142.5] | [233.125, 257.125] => 0.95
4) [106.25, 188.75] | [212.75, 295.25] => 0.93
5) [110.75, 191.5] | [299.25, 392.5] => 0.96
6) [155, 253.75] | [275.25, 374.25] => 1.02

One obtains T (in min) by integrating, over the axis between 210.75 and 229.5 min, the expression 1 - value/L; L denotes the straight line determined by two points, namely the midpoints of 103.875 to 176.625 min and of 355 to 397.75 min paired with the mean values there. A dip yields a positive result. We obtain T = 3.4 min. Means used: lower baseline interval 7.17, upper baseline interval 7.25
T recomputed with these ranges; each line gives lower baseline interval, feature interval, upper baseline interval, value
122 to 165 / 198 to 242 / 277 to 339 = 5.5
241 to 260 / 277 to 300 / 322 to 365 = -0.9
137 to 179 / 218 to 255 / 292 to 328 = 3.7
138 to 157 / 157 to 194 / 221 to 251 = -1.0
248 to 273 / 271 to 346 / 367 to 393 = 2.8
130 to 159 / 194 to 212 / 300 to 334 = 1.1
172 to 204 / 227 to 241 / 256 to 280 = 1.3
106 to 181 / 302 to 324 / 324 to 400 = -1.0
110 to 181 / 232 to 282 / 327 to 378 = 0.4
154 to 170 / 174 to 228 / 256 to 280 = 3.5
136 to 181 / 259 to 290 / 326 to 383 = -0.1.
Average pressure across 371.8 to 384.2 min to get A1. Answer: 7.26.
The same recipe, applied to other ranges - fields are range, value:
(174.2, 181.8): 7.14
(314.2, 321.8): 7.16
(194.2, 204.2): 6.91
